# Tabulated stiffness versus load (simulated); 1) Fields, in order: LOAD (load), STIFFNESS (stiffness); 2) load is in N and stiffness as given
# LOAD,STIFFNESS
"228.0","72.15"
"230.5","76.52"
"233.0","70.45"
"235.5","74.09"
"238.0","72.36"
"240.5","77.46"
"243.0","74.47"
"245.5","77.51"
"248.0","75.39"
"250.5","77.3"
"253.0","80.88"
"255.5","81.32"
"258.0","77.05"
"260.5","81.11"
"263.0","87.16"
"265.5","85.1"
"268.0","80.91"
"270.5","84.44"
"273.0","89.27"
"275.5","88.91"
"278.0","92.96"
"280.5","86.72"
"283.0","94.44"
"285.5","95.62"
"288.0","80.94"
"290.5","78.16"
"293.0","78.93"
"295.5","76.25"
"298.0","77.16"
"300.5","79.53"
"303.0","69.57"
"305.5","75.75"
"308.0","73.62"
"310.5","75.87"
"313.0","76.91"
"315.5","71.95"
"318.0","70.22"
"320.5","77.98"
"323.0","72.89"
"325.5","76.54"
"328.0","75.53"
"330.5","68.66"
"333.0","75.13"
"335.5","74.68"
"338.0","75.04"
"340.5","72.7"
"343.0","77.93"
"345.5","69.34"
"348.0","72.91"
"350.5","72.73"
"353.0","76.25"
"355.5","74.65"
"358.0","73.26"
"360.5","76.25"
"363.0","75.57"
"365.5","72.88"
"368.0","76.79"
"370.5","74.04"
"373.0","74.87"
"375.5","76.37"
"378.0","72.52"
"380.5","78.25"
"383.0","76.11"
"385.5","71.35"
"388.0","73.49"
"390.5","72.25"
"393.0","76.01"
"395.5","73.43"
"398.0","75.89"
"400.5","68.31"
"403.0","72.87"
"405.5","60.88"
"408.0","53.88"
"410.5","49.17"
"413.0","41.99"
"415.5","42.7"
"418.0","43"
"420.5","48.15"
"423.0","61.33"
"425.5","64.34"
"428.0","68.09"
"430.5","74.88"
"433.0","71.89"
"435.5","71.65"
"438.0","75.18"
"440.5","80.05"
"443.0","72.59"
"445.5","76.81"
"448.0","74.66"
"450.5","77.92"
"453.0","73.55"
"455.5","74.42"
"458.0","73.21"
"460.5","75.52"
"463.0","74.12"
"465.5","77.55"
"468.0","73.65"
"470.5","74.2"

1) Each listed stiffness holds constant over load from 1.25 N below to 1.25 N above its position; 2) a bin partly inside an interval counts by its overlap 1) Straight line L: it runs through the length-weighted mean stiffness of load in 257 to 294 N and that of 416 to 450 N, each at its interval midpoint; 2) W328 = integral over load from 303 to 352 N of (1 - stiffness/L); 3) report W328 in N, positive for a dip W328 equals 3.5 N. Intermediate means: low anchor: 85.5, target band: 73.9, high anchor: 67.6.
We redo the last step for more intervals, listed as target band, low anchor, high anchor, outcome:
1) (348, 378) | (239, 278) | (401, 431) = -4.5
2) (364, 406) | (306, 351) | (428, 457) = 0.4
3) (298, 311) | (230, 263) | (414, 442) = -0.4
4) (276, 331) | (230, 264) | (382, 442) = -4.1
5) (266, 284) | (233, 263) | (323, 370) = -2.7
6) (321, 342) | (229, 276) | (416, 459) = 0.2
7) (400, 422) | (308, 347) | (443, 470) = 6.4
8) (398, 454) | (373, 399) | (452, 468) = 7.3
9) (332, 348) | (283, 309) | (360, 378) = 0.6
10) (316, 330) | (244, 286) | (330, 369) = 0.6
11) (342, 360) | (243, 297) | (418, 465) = 0.8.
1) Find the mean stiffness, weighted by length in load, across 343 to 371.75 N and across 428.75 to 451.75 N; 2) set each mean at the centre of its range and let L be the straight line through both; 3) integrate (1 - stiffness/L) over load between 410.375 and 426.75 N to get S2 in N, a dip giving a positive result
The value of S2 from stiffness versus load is 5.4 N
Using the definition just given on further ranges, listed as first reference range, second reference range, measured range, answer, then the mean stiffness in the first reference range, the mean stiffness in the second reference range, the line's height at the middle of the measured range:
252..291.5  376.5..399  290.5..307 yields 1.30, 85.4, 74.4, 82.8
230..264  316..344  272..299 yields -3.40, 77.3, 74.2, 75.9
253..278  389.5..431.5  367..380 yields -1.51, 84.2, 61.5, 67.3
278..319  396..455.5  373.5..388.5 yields -0.93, 79.3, 65.5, 70.4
